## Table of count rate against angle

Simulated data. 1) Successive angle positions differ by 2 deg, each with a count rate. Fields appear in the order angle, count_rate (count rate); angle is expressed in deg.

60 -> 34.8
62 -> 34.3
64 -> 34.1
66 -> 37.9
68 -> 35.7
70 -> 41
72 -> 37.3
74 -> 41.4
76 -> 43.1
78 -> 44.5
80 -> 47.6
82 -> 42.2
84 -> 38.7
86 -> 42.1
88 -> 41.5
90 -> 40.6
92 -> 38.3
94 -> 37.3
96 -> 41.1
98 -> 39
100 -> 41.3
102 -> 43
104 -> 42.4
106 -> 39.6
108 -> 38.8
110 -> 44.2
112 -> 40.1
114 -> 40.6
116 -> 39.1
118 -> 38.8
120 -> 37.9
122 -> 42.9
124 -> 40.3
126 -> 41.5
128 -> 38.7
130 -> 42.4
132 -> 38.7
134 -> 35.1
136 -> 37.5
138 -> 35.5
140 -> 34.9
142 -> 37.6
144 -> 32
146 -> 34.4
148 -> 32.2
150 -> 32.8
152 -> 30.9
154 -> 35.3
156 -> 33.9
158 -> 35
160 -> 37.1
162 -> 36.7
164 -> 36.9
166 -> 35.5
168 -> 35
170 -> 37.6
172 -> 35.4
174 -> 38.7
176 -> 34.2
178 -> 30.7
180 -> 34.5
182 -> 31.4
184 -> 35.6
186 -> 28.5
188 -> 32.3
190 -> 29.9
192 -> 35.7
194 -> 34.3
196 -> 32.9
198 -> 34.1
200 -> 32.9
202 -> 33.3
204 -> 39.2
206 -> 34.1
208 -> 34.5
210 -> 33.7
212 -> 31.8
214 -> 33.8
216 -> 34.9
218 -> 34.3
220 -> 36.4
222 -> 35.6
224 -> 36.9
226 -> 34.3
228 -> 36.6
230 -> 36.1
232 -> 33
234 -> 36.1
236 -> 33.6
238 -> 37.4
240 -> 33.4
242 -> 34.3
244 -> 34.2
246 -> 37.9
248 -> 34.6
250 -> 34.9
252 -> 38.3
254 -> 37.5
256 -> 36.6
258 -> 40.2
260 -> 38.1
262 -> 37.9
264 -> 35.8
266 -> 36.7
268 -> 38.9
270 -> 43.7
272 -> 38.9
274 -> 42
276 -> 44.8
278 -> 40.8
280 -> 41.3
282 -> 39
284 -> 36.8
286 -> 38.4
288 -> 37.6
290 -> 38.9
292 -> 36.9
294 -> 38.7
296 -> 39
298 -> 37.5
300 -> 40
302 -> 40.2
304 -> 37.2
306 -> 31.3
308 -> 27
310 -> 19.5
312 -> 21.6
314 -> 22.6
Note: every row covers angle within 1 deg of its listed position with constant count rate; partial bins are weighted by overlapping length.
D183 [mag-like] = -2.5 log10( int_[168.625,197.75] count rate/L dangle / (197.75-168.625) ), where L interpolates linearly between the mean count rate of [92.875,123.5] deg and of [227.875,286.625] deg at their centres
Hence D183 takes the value 0.158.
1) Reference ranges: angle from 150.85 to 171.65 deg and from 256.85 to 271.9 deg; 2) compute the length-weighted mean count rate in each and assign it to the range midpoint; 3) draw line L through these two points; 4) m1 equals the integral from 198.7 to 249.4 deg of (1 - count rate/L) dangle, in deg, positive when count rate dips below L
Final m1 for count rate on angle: 3.4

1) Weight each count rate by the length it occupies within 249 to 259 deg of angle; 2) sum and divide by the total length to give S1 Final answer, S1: 37.5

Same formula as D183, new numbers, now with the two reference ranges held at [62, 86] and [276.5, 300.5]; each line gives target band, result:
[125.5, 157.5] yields 0.12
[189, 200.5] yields 0.18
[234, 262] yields 0.08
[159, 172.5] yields 0.09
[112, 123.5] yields 0.00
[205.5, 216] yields 0.17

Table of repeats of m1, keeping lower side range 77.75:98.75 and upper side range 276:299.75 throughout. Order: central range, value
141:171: 4.08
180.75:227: 6.85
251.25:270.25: 0.51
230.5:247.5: 1.92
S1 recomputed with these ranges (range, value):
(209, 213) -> 32.8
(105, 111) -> 40.9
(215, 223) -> 35.3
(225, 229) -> 35.5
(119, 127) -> 40.6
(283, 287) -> 37.6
